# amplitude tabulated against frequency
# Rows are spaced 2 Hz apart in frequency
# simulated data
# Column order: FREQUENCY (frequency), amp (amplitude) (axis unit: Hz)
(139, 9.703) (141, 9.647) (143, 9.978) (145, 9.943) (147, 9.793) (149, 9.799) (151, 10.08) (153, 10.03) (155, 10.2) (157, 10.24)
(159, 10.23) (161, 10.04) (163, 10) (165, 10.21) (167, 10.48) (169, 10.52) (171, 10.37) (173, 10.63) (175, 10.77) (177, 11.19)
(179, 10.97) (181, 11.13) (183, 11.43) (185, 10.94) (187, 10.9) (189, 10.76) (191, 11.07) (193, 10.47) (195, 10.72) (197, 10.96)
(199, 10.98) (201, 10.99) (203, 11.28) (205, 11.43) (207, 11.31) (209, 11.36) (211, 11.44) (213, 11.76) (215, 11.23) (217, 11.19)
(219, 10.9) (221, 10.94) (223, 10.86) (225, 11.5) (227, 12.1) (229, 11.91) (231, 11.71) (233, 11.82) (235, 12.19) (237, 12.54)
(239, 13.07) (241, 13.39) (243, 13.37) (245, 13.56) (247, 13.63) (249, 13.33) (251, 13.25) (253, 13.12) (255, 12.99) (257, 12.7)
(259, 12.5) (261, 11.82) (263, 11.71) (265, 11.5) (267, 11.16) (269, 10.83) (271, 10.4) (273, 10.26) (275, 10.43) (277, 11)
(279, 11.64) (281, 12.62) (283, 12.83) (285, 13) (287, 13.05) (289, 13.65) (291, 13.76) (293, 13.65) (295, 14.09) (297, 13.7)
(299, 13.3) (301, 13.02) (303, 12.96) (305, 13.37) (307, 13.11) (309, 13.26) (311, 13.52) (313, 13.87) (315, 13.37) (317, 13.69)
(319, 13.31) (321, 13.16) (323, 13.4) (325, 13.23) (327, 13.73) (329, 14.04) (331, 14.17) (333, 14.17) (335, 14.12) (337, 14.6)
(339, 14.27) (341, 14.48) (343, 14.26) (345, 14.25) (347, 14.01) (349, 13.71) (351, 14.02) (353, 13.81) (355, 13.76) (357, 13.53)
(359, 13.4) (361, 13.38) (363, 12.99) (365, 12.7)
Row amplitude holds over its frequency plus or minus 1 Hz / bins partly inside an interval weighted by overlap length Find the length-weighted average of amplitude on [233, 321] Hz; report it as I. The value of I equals 12.7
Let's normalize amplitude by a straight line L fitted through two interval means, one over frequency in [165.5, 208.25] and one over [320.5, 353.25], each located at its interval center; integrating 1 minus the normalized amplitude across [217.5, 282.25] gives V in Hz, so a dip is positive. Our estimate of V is 0.9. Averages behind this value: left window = 10.9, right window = 14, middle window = 12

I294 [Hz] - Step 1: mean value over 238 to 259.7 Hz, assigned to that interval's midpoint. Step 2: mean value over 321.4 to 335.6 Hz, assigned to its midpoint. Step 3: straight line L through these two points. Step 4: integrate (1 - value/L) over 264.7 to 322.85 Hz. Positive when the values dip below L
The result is 3.6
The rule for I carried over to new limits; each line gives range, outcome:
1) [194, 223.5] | 11.2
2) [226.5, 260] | 12.8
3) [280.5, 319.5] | 13.4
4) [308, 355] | 13.8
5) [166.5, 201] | 10.9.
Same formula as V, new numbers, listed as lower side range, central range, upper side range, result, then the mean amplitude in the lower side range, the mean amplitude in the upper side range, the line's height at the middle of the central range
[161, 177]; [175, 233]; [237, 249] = 2.90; 10.4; 13.3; 11.8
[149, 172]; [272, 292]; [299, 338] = 0.91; 10.2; 13.6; 12.8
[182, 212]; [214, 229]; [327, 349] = 0.42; 11.1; 14.2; 11.6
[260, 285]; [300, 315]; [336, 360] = -0.82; 11.4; 14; 12.6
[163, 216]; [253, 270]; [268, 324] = 0.31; 11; 12.8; 12.2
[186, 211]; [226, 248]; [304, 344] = -1.46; 11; 13.8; 11.9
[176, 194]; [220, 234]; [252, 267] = 0.18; 11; 12.3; 11.7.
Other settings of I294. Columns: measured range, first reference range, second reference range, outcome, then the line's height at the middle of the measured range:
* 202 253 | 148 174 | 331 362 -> -2.1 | 11.6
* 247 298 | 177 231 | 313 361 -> 0.7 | 12.6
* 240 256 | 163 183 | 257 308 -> -2.0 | 11.9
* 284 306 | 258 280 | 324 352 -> -2.0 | 12.3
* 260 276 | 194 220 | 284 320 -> 2.0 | 12.6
